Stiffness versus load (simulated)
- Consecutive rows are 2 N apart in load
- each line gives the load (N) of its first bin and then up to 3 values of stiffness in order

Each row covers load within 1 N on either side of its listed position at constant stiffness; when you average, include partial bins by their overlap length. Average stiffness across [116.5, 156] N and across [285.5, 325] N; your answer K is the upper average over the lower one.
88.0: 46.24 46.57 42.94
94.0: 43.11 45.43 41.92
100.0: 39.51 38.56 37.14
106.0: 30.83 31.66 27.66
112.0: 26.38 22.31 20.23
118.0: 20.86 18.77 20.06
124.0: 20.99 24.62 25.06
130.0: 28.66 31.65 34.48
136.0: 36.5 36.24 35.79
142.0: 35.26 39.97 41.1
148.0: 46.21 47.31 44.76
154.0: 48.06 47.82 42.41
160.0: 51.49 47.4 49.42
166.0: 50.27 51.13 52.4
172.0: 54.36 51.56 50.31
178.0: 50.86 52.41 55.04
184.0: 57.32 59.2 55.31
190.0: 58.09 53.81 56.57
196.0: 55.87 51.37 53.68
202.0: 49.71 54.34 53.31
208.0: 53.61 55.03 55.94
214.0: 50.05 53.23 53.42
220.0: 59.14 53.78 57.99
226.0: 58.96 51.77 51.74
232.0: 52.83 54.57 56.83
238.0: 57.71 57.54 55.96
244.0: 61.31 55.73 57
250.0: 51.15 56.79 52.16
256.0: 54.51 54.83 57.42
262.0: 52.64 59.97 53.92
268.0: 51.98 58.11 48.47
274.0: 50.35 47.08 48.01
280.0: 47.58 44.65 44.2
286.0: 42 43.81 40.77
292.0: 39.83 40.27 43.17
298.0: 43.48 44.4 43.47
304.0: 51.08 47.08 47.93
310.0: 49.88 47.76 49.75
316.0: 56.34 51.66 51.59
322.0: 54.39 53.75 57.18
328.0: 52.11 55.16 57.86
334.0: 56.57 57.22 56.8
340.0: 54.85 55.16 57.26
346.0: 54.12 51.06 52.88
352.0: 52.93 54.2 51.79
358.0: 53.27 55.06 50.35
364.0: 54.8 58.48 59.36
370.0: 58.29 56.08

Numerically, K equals 1.4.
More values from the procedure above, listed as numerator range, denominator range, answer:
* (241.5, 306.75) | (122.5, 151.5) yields 1.44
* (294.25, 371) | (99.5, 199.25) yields 1.27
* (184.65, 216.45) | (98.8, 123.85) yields 1.96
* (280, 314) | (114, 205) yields 1.03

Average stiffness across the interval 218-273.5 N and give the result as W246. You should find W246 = 55.3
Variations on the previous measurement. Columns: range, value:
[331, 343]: 56.4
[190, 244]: 54.8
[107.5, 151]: 30.5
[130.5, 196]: 47.6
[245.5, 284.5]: 52.4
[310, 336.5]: 53.7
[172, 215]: 54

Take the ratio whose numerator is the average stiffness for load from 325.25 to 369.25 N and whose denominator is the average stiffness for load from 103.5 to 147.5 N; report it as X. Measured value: 1.9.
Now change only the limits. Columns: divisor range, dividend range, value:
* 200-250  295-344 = 0.94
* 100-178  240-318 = 1.33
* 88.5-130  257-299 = 1.54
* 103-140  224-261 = 2.01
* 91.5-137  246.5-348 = 1.66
